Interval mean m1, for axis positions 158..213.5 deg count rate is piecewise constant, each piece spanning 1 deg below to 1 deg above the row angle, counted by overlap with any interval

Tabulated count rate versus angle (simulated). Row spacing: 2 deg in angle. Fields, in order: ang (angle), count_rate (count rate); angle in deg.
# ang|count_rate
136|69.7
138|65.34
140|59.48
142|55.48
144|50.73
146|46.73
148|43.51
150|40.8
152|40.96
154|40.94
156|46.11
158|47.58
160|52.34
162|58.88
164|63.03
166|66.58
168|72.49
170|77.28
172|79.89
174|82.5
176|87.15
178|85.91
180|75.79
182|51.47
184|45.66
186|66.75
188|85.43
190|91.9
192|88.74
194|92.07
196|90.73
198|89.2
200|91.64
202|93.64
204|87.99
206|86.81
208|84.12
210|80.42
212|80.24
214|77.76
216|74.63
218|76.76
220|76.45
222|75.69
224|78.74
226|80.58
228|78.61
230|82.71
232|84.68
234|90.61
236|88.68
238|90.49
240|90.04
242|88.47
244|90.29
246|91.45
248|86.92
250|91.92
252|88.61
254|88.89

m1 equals 77.5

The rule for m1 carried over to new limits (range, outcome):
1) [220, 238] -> 82.6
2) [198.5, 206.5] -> 90.2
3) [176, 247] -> 82.5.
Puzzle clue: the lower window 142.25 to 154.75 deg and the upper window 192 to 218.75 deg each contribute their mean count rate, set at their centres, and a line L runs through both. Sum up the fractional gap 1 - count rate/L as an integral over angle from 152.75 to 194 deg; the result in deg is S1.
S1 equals -3.95 deg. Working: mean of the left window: 44.7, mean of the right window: 85.3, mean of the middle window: 68.7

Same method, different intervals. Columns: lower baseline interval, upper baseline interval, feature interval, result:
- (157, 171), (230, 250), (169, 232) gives -4.91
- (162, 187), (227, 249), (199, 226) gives -0.42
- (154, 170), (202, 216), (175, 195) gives -1.89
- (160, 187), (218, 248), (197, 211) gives -1.89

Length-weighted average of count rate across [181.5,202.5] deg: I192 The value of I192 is 81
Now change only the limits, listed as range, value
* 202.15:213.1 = 84.6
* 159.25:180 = 73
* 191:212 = 88.1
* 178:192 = 72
